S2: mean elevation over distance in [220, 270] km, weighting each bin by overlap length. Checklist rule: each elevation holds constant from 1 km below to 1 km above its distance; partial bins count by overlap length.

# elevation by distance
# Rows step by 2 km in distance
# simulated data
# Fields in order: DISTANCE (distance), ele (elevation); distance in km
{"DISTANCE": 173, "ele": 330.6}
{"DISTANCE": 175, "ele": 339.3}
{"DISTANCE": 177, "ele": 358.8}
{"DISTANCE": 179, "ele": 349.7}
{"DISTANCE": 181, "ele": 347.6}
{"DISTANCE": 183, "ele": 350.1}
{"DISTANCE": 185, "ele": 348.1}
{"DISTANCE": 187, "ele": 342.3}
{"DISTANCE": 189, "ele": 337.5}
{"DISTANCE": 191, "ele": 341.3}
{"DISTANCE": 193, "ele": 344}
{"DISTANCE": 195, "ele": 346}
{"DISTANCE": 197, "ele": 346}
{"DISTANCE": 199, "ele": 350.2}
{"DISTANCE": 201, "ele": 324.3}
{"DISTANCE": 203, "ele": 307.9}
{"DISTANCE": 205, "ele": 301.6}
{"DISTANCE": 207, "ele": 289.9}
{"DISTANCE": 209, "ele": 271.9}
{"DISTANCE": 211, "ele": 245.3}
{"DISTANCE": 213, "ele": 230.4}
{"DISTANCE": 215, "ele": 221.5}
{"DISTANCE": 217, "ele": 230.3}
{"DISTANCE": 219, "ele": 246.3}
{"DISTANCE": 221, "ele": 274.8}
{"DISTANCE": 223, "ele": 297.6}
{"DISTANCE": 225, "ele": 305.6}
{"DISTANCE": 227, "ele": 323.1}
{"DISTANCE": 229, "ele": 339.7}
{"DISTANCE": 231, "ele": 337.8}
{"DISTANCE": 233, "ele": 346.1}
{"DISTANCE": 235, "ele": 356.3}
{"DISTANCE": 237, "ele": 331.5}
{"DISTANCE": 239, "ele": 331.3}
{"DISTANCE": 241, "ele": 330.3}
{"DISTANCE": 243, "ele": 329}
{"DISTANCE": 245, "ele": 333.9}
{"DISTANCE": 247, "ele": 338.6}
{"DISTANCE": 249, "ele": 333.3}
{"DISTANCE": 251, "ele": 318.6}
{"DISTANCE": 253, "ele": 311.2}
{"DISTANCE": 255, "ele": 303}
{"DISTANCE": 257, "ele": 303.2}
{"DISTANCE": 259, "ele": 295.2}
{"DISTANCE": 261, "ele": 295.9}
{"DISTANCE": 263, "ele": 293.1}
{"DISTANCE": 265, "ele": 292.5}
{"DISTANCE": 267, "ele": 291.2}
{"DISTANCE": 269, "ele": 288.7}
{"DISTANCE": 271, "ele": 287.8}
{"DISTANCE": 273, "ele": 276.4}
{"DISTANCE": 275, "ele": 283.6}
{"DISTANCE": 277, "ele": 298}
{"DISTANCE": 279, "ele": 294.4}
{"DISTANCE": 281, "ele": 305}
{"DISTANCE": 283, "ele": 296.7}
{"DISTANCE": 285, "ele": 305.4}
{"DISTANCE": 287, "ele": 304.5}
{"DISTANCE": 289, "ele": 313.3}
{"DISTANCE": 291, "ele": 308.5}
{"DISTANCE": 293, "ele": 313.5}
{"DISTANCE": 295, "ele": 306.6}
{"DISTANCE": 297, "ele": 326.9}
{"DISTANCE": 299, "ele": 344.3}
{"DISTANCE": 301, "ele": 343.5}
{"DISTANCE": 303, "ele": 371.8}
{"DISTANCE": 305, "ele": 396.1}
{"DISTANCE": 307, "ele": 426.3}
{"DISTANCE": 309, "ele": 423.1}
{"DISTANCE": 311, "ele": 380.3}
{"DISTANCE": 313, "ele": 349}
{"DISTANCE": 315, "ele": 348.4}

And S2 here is 316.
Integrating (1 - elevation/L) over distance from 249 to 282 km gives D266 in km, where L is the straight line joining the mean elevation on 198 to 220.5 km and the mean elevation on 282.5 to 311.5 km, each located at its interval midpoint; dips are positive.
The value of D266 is 2.2 km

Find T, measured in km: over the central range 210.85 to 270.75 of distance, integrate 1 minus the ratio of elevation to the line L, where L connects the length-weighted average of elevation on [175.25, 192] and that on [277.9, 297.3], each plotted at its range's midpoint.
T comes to 3.9 km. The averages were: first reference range 347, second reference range 307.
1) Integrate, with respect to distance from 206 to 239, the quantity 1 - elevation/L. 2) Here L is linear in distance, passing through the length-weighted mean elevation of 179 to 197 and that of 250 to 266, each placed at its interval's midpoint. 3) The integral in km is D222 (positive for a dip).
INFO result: 3.2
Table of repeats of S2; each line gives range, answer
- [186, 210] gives 325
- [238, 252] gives 331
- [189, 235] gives 303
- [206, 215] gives 255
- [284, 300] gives 315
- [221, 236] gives 326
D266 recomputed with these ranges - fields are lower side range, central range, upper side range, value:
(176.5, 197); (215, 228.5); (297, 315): 2.9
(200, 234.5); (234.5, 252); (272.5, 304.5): -2.1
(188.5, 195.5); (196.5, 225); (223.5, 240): 4.8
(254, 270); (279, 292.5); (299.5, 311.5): 1.6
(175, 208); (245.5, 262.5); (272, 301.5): 0.3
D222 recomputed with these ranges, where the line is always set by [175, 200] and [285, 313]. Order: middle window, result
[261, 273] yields 2.0 km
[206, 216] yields 2.7 km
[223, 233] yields 0.6 km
